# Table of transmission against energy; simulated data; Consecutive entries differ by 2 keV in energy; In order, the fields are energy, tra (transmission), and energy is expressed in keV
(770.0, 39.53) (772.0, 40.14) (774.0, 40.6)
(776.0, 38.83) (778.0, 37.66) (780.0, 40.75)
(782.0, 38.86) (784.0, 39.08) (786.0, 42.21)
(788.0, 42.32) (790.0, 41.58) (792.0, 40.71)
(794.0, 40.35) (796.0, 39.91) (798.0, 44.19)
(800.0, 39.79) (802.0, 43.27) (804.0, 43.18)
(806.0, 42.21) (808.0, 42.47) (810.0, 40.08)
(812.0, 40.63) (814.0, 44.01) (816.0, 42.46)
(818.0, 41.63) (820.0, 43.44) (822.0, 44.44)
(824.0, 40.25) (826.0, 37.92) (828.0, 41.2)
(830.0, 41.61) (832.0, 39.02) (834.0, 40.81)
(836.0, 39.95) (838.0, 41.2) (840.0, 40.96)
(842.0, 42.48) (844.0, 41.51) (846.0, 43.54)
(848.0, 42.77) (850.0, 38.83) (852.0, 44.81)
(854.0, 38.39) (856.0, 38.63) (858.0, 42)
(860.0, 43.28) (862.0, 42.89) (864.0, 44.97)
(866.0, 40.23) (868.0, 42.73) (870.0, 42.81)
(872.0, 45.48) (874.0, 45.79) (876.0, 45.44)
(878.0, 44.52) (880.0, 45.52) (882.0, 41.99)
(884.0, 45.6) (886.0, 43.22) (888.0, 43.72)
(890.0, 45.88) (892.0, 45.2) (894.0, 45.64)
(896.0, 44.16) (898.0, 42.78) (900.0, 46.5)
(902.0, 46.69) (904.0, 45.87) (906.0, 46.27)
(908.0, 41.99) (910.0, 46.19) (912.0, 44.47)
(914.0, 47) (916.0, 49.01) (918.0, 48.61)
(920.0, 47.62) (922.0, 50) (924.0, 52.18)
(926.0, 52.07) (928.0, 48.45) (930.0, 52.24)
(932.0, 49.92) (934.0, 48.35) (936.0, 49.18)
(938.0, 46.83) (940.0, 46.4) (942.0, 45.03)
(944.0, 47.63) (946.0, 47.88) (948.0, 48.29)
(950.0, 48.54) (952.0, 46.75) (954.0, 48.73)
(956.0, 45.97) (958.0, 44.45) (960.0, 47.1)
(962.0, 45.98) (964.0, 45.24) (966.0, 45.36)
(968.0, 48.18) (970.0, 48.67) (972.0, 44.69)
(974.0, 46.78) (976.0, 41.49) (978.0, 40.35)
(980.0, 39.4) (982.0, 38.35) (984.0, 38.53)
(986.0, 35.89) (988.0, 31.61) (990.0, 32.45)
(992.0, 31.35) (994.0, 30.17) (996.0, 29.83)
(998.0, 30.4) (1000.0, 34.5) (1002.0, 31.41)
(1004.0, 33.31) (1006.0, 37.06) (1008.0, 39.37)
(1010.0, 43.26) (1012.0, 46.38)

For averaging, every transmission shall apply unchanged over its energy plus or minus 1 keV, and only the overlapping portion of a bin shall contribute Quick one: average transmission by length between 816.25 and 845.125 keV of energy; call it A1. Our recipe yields 41.2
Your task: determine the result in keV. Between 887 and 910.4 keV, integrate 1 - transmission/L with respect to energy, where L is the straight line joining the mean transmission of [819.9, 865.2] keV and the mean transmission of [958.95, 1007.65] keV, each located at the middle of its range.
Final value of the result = -2.7 keV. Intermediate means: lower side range 41.5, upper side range 38.7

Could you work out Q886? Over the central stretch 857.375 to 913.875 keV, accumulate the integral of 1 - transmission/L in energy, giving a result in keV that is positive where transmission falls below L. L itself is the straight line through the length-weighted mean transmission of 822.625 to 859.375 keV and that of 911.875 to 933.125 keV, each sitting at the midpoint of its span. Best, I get 1.4 keV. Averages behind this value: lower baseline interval 40.9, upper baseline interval 49.4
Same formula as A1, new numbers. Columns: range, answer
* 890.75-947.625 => 47.3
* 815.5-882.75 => 42.2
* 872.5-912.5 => 44.9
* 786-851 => 41.5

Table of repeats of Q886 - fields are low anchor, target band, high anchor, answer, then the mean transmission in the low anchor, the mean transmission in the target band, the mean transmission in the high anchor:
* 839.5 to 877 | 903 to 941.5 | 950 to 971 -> -2.4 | 42.5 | 48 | 46.7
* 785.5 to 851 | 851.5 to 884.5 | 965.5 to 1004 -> -2.3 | 41.5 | 43.2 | 37.6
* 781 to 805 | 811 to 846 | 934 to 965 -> 0.9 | 41.3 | 41.4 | 47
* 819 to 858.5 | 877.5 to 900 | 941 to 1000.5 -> -1.7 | 41.2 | 44.5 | 41.7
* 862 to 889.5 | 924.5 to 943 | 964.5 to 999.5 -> -3.5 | 44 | 48.8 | 38.5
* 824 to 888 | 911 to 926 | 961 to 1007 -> -3.1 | 42.3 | 48.7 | 38.3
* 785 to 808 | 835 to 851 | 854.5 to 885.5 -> 0.5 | 41.8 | 41.4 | 43.4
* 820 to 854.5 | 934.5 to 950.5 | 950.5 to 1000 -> -2.6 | 41.3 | 47.5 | 40.7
